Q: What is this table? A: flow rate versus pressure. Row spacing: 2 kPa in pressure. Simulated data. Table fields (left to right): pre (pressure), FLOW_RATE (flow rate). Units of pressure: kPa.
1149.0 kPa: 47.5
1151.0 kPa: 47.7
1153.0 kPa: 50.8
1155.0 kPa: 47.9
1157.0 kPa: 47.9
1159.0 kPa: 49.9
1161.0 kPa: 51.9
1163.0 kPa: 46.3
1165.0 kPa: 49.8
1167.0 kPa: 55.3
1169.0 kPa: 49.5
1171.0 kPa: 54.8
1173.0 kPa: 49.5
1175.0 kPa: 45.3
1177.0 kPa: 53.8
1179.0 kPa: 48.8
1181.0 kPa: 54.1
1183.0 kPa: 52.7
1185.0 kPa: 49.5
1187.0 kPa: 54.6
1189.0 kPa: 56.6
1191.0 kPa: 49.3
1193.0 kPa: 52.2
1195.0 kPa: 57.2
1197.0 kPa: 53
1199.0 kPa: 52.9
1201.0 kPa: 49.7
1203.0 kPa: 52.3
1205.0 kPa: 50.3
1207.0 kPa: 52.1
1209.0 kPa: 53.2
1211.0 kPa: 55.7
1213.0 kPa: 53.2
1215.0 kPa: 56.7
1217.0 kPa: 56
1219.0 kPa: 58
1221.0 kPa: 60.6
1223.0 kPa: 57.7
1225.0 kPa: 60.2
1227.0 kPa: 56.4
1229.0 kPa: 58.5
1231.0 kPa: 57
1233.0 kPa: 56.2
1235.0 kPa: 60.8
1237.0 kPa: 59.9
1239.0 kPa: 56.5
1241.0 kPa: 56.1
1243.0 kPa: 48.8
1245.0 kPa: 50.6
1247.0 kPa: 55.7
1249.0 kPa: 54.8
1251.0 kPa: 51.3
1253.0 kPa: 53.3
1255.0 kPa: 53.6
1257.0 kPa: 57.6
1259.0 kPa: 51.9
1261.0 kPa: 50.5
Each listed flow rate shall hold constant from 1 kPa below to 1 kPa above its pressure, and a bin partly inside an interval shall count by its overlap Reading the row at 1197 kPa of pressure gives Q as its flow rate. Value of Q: 53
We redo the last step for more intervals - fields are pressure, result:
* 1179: 48.8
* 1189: 56.6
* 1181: 54.1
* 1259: 51.9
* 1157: 47.9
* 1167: 55.3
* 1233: 56.2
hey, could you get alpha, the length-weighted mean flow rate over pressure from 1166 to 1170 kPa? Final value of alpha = 52.4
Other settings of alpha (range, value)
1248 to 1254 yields 53.1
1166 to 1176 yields 50.9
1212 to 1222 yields 56.9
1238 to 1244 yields 53.8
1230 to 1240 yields 58.1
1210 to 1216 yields 55.2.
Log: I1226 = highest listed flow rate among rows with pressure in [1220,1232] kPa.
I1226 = 60.6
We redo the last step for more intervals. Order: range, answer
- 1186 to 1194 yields 56.6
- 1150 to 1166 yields 51.9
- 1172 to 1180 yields 53.8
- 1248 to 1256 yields 54.8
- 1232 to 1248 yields 60.8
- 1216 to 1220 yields 58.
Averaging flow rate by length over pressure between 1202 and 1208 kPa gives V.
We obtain 51.6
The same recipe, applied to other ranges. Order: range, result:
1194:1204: 53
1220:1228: 58.7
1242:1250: 52.5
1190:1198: 52.9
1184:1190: 53.6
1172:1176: 47.4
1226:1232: 57.3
